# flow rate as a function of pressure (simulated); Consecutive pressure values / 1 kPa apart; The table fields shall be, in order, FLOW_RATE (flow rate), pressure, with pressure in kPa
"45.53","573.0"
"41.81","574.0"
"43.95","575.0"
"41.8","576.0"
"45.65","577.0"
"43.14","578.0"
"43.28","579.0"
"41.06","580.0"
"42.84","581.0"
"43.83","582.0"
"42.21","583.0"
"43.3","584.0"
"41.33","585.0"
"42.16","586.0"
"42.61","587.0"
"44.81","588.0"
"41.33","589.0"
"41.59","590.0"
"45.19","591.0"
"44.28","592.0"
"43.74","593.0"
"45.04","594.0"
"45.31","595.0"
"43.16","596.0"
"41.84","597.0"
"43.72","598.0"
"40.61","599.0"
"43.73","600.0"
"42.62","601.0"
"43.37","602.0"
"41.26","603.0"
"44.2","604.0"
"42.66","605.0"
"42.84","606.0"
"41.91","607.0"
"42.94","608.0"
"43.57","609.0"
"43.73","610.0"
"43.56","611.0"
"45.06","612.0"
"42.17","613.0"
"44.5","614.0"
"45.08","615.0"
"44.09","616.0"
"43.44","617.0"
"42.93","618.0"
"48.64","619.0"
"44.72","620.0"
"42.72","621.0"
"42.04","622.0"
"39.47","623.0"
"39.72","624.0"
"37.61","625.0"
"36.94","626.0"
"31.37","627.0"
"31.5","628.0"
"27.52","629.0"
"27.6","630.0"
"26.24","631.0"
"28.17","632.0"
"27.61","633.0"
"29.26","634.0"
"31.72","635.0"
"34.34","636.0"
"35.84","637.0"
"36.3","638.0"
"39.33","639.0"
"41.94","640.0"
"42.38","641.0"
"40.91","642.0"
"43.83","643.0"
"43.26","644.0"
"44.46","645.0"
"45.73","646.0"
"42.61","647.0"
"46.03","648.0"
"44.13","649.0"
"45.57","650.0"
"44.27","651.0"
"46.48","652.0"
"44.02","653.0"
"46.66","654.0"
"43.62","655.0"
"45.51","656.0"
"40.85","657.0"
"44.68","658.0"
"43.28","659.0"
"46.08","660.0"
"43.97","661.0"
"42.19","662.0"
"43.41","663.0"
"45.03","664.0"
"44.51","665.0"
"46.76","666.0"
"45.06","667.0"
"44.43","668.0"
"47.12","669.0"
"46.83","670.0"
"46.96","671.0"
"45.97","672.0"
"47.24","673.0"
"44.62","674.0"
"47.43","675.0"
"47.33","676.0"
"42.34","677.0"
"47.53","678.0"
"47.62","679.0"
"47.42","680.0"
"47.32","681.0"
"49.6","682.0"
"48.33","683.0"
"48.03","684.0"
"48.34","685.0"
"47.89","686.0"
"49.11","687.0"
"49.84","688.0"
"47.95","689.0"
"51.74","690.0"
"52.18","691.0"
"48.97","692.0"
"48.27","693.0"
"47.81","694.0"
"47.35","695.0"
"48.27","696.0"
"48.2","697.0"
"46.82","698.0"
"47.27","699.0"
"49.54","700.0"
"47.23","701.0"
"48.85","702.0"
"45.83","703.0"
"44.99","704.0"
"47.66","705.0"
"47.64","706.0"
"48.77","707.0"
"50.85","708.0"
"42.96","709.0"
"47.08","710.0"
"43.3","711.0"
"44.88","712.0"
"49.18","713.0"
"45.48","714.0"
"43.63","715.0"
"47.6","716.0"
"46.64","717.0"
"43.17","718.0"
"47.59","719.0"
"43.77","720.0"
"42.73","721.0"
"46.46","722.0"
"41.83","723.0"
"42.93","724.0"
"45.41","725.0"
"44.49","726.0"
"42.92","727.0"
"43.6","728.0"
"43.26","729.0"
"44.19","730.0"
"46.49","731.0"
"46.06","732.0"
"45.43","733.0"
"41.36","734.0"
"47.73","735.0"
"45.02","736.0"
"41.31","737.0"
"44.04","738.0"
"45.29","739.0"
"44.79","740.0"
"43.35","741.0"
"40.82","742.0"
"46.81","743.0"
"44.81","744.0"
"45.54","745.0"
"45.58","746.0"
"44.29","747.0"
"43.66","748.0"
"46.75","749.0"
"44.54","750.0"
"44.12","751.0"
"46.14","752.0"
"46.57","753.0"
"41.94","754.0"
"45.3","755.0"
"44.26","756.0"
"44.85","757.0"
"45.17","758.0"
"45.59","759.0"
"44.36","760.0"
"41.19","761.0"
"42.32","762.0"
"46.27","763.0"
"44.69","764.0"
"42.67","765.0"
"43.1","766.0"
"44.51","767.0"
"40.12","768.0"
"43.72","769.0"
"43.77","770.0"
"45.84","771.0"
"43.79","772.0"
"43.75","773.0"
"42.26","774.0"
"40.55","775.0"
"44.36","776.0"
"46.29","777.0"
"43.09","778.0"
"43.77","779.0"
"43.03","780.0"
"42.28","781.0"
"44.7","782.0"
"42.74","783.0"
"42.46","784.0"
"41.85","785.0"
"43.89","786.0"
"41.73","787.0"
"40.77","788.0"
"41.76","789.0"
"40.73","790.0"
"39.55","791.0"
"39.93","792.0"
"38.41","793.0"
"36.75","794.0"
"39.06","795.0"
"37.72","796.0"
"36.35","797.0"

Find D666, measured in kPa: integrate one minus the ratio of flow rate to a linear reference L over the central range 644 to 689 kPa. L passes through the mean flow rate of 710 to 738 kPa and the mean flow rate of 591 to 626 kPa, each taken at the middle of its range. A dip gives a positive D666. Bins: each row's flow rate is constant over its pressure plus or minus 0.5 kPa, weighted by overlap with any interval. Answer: -2.0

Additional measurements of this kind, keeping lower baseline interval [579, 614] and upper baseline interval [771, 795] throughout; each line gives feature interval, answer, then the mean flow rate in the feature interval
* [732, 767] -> -1.8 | 44.4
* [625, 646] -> 3.7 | 35.3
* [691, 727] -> -3.3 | 46.4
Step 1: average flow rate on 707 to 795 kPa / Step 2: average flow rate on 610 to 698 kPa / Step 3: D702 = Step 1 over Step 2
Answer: 1.0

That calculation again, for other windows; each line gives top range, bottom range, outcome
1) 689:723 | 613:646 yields 1.23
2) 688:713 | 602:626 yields 1.11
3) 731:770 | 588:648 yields 1.10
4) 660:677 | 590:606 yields 1.05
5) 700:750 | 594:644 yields 1.14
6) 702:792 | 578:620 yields 1.02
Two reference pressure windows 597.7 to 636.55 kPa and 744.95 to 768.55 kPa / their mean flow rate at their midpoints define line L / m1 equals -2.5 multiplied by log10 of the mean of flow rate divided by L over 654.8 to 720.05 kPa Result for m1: -0.119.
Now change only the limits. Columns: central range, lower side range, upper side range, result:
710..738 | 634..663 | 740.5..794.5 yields -0.04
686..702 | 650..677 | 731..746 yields -0.09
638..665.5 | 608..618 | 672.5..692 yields 0.06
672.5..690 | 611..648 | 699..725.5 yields -0.10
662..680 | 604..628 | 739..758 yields -0.07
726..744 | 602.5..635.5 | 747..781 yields -0.03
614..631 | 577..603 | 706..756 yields 0.12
